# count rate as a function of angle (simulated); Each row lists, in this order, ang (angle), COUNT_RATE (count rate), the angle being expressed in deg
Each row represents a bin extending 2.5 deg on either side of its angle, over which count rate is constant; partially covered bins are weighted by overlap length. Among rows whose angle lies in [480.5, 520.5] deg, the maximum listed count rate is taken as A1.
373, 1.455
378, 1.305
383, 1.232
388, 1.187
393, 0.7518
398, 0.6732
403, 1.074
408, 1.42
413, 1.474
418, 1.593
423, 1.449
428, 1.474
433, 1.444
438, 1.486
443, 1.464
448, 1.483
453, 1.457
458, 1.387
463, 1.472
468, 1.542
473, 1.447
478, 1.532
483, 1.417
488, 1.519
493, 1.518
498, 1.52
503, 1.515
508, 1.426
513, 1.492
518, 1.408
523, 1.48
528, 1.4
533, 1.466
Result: 1.52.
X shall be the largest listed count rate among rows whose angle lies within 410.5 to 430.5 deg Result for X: 1.593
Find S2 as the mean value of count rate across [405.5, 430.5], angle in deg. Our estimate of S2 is 1.48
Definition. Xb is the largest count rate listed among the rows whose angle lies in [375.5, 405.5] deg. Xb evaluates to 1.305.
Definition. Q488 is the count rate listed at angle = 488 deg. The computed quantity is 1.519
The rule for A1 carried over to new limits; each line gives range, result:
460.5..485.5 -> 1.542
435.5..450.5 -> 1.486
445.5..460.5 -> 1.483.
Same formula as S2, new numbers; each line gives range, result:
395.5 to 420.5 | 1.25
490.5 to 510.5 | 1.49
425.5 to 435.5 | 1.46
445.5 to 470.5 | 1.47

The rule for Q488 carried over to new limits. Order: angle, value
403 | 1.074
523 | 1.48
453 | 1.457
